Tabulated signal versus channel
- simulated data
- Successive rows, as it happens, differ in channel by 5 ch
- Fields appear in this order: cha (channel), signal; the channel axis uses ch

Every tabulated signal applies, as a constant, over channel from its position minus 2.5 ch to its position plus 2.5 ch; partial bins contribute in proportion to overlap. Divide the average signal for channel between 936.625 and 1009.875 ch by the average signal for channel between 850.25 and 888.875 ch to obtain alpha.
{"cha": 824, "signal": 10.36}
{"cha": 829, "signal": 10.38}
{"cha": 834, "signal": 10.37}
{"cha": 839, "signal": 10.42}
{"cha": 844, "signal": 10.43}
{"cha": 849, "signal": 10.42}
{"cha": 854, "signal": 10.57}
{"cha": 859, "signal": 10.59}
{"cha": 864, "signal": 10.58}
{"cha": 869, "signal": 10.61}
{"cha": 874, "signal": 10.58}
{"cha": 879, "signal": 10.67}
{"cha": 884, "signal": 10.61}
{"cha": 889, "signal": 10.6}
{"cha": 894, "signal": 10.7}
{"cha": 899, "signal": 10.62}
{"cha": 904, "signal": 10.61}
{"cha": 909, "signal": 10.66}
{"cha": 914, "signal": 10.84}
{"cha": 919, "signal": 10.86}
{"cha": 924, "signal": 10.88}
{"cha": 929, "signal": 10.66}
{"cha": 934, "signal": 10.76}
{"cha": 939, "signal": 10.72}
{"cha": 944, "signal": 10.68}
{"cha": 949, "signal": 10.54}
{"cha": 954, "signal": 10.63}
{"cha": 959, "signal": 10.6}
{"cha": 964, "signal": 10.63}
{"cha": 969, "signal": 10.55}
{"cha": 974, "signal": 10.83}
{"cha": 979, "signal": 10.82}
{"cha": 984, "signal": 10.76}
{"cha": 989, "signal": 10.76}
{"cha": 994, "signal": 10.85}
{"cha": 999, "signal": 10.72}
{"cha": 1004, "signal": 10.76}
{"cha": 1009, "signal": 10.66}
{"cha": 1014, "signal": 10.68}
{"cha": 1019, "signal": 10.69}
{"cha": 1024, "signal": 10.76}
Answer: 1.01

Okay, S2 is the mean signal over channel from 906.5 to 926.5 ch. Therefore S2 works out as 10.8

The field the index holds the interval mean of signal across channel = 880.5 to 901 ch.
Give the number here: 10.6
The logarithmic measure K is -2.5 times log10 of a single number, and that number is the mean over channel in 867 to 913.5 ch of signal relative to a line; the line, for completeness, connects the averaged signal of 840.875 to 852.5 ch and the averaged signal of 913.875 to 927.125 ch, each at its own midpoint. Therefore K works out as 0.005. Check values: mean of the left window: 10.4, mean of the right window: 10.9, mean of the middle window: 10.6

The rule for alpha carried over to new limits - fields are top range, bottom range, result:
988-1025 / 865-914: 1.01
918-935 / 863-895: 1.02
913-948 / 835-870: 1.02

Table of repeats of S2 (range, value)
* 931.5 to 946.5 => 10.7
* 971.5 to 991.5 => 10.8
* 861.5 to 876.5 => 10.6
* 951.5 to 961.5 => 10.6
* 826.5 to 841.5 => 10.4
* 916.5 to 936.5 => 10.8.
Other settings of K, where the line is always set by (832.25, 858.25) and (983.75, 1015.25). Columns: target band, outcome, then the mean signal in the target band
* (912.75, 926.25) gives -0.03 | 10.9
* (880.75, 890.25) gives -0.01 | 10.6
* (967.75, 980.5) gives -0.01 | 10.7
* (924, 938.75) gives -0.01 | 10.7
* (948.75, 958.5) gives 0.01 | 10.6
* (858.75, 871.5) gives -0.01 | 10.6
